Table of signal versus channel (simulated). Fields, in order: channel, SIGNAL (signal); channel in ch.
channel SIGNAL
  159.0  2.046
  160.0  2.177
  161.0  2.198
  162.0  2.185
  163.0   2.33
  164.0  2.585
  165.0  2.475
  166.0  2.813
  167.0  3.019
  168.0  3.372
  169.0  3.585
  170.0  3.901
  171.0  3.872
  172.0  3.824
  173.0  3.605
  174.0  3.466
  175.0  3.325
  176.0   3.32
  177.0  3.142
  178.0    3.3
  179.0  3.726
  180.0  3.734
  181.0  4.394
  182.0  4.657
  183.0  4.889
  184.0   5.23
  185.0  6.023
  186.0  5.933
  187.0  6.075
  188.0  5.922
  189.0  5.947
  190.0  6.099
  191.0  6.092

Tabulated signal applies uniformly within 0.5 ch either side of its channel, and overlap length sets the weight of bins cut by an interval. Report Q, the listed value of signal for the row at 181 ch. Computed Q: 4.394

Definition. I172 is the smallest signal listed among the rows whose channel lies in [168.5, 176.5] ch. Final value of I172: 3.32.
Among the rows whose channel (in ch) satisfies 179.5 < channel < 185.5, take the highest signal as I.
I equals 6.023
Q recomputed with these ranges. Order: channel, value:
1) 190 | 6.099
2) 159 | 2.046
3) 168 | 3.372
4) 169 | 3.585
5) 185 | 6.023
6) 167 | 3.019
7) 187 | 6.075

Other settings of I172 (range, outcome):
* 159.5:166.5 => 2.177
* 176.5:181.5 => 3.142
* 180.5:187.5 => 4.394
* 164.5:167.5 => 2.475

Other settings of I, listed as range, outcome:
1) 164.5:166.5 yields 2.813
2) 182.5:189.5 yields 6.075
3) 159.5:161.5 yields 2.198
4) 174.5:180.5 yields 3.734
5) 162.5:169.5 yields 3.585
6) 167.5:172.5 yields 3.901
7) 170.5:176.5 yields 3.872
